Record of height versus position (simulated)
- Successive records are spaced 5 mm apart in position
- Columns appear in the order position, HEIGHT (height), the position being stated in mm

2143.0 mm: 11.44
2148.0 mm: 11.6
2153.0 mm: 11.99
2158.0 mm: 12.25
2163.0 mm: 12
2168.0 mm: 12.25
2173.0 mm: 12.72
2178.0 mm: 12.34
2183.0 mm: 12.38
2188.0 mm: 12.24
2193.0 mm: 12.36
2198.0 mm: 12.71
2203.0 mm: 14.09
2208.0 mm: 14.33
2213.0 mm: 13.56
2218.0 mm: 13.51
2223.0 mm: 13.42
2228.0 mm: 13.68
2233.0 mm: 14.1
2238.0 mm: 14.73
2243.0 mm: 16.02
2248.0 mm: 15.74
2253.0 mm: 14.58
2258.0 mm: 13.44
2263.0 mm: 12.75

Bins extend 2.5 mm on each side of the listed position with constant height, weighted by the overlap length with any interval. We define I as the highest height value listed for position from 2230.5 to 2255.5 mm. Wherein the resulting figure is 16.02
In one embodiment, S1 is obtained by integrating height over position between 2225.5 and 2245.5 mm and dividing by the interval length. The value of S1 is 14.6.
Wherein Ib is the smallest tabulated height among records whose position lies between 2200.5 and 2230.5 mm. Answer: 13.42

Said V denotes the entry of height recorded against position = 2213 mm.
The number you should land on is 13.56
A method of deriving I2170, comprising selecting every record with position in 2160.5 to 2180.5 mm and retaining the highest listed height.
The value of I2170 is 12.72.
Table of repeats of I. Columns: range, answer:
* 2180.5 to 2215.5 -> 14.33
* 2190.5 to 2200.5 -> 12.71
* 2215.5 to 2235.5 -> 14.1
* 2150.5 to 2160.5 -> 12.25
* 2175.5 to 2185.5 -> 12.38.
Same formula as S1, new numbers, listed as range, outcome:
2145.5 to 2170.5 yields 12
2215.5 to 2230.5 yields 13.5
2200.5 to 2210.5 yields 14.2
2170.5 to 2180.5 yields 12.5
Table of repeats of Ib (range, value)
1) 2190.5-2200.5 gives 12.36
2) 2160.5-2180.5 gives 12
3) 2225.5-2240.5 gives 13.68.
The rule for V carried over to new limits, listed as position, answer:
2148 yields 11.6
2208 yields 14.33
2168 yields 12.25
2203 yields 14.09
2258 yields 13.44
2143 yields 11.44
